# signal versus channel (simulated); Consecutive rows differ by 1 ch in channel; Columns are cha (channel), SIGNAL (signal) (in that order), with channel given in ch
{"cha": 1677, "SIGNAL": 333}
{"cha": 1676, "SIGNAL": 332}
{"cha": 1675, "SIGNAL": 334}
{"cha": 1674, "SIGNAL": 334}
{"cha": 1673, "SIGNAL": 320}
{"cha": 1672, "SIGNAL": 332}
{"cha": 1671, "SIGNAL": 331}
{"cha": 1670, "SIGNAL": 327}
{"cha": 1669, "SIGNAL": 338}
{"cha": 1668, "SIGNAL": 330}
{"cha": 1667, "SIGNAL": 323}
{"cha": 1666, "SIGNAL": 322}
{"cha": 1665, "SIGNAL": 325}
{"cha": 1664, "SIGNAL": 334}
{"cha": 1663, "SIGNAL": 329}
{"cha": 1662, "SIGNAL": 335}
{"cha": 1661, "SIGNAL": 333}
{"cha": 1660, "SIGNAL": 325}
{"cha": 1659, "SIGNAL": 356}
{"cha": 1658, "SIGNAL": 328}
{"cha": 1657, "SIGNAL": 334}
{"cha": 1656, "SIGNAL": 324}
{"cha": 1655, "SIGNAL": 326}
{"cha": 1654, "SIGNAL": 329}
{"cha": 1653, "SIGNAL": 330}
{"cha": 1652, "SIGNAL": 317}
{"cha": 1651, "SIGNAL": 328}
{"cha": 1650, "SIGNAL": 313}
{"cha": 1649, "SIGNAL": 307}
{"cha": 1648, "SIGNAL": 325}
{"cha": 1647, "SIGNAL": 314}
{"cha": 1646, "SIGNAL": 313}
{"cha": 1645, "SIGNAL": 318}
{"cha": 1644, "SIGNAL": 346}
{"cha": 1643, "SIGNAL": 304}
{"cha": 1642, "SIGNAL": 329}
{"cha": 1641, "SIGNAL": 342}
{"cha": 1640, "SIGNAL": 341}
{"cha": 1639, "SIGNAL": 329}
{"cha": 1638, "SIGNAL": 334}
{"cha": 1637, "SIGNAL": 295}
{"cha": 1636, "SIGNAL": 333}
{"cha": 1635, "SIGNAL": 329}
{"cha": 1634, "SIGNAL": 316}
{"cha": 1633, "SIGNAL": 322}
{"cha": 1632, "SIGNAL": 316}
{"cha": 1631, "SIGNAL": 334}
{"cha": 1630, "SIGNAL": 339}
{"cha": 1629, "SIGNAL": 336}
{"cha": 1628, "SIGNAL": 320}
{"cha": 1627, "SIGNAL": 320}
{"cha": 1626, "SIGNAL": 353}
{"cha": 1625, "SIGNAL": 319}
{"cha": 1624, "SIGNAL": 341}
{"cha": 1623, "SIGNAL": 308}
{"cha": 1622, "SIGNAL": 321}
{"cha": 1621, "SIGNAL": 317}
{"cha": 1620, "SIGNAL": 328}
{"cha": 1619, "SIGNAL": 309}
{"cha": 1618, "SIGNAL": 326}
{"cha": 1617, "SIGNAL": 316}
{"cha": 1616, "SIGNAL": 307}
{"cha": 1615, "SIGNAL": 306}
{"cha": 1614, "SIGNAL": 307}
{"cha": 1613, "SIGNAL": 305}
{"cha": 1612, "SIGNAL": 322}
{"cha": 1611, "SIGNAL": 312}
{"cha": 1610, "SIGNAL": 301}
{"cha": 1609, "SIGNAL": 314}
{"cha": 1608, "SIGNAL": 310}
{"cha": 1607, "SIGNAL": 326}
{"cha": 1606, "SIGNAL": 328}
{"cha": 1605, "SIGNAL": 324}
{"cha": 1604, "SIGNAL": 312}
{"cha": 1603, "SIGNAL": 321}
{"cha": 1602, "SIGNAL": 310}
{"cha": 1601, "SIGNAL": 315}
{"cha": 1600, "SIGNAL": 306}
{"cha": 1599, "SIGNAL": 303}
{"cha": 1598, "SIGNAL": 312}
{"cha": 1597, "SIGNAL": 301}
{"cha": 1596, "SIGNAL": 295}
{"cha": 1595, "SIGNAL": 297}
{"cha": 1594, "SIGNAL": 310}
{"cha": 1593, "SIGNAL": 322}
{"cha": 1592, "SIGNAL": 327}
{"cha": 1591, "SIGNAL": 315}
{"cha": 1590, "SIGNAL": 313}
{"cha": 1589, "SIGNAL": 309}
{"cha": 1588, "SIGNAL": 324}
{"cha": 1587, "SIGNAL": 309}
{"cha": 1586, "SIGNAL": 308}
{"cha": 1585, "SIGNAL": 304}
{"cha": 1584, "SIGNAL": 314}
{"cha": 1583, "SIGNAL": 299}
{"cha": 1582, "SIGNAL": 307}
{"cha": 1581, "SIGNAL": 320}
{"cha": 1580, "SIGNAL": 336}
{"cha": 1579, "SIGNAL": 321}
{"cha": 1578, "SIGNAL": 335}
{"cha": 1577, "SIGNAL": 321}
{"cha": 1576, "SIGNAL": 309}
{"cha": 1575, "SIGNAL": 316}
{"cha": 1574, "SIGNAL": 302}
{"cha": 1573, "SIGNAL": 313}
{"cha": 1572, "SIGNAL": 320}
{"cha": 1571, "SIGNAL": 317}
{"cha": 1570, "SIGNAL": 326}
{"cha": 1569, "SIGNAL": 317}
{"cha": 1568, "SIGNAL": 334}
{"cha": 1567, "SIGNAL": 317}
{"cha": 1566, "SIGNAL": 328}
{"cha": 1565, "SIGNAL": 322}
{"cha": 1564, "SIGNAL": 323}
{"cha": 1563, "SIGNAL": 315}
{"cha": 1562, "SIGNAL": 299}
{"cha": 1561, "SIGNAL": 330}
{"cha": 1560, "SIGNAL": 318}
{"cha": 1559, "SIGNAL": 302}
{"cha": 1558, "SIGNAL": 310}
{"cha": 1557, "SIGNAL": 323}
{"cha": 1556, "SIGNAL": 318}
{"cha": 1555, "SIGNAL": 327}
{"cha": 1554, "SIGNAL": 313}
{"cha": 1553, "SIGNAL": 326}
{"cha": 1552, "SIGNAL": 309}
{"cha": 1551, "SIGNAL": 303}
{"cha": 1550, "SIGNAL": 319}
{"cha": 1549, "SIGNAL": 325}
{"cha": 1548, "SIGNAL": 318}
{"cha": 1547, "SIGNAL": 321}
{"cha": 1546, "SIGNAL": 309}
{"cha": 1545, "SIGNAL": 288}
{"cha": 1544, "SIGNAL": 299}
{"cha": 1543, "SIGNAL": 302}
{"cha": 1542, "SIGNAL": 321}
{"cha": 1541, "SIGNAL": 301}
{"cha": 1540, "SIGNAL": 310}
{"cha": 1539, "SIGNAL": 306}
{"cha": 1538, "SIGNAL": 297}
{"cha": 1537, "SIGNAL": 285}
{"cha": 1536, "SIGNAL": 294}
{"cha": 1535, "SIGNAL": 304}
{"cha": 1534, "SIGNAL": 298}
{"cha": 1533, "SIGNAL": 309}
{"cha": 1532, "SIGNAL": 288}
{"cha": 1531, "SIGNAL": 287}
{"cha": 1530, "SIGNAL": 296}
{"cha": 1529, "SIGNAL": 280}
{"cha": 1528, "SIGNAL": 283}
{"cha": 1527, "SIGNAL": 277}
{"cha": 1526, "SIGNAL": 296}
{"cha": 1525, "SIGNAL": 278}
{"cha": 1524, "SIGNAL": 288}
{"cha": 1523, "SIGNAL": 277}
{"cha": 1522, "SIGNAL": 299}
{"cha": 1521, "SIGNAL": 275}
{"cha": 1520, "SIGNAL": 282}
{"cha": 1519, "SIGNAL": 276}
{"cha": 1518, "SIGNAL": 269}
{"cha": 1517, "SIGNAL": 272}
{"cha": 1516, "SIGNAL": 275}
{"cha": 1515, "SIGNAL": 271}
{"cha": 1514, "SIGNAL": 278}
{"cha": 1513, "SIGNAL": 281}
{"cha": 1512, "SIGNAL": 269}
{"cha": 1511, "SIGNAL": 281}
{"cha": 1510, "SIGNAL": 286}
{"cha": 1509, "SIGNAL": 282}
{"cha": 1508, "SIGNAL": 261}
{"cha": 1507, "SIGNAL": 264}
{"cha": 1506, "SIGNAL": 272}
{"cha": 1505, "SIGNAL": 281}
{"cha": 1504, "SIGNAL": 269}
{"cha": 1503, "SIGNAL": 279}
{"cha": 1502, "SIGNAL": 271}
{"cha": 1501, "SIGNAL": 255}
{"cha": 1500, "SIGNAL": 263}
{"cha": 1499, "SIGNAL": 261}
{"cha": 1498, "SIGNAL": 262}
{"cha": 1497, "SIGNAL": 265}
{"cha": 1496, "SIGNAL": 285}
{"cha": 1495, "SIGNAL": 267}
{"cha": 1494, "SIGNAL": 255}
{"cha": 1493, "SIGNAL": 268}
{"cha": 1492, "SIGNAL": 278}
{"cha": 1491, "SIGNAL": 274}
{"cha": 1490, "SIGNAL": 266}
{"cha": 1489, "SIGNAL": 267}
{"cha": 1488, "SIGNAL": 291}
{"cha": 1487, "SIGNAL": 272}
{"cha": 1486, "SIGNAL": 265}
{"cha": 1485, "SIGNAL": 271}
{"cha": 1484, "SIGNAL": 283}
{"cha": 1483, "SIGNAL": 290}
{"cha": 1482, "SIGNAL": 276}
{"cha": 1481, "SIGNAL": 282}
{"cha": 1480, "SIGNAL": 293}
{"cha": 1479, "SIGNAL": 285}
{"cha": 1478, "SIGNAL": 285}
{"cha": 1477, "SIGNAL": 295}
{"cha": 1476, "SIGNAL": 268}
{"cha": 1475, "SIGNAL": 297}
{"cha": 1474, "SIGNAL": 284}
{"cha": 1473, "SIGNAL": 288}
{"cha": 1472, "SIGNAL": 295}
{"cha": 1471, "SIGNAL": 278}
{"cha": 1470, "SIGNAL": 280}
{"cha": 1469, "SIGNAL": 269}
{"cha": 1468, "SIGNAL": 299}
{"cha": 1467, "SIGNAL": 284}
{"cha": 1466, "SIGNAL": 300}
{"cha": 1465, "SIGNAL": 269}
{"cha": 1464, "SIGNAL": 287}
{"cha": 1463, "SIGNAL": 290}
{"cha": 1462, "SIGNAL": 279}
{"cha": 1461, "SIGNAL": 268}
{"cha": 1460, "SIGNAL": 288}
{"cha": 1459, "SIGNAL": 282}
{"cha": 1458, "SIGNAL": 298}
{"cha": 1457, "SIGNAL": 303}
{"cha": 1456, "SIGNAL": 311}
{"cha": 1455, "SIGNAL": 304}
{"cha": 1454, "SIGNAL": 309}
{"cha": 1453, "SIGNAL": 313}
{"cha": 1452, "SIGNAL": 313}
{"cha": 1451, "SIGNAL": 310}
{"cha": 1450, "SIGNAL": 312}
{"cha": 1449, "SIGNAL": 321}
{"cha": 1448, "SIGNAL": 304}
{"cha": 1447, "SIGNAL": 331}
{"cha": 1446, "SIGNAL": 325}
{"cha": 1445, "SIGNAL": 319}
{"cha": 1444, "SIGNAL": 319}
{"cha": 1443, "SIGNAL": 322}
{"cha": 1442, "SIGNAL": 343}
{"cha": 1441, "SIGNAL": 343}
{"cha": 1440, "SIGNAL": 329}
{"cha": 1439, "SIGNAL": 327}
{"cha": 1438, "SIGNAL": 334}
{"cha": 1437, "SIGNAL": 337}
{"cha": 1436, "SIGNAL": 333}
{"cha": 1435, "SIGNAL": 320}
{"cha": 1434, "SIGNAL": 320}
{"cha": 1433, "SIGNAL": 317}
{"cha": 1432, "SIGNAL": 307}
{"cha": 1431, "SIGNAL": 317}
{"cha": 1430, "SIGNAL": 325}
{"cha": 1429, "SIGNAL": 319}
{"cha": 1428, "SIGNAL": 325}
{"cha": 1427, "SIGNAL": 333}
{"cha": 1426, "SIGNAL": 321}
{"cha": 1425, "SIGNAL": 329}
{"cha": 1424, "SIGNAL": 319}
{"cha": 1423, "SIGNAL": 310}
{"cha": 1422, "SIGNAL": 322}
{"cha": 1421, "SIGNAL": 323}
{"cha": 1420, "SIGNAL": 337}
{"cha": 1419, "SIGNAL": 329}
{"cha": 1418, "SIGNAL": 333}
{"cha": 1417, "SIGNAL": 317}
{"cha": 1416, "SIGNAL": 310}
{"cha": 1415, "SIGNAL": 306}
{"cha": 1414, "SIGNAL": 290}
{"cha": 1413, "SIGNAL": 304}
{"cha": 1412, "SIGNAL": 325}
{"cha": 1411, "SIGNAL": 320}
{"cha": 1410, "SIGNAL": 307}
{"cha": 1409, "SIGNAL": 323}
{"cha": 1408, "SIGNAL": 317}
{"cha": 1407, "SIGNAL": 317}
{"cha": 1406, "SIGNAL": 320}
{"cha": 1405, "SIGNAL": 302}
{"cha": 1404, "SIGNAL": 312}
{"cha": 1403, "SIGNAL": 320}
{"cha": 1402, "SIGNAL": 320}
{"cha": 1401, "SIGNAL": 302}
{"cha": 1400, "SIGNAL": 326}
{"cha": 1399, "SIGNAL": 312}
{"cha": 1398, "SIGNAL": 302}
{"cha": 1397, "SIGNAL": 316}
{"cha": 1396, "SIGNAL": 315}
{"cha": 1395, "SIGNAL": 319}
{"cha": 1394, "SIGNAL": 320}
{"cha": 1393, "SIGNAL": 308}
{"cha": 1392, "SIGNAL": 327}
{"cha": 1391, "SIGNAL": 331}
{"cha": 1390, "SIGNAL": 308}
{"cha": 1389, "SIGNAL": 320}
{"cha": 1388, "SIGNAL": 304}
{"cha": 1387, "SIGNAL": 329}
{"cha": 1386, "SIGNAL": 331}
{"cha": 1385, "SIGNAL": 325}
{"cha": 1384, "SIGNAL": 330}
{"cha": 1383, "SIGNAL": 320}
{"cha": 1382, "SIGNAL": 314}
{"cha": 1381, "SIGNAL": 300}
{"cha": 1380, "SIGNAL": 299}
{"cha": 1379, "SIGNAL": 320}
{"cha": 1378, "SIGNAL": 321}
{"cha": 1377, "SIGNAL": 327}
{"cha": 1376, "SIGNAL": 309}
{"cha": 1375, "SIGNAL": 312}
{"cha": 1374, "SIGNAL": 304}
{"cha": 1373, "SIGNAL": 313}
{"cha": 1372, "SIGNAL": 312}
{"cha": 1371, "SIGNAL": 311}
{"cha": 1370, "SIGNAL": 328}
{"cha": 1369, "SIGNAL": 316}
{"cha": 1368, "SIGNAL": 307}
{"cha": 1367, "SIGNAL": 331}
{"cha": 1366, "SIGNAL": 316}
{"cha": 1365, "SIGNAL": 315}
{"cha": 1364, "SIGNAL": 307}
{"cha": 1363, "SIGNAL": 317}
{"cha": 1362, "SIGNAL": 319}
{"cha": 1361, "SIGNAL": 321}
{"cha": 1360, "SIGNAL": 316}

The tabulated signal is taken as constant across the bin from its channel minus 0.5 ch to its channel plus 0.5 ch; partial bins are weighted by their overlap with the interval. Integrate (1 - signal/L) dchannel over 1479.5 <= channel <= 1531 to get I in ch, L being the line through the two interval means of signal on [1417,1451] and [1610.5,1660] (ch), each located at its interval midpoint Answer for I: 7.6 ch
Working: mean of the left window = 324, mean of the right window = 323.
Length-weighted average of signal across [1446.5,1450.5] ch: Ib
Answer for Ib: 317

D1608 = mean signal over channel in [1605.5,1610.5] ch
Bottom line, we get 316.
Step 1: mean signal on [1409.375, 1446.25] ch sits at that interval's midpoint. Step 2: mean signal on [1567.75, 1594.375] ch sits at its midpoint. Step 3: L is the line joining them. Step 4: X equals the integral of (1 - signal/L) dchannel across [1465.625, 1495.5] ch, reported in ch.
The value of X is 3.7 ch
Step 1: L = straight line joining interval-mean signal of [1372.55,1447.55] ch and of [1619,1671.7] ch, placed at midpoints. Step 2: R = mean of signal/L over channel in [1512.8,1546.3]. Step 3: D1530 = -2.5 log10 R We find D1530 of 0.12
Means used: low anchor 319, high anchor 327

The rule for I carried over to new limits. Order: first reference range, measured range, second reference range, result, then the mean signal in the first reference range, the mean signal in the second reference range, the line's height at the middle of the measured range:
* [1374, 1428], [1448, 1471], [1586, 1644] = 1.6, 317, 318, 318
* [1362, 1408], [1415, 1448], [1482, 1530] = -2.7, 316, 275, 300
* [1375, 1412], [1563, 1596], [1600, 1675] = 0.6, 317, 324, 322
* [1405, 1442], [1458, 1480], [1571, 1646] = 2.4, 321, 318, 320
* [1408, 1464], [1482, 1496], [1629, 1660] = 2.0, 316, 326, 318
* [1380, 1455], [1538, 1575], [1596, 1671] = 0.7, 319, 322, 321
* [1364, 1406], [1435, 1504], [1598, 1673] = 5.6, 316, 323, 318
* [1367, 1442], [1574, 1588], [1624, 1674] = 0.4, 319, 327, 325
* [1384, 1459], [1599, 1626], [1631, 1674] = 0.7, 318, 326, 325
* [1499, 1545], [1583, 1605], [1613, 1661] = -0.1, 284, 324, 309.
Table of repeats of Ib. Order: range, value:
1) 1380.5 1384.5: 316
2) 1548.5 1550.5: 322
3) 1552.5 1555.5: 322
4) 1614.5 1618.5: 314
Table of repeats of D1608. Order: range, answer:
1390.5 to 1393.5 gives 322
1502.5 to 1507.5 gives 273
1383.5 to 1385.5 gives 328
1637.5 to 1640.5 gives 335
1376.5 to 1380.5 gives 317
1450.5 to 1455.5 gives 310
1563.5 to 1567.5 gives 322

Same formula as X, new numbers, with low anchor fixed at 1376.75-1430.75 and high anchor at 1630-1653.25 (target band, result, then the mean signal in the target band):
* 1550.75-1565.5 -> 0.25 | 316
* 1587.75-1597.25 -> 0.33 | 311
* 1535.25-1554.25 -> 0.81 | 308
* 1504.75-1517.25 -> 1.78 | 275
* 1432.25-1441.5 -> -0.28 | 328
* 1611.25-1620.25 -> 0.26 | 314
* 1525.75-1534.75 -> 0.85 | 291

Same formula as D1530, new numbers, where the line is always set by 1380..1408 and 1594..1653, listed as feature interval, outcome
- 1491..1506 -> 0.18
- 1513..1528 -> 0.14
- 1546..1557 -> 0.00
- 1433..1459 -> -0.01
